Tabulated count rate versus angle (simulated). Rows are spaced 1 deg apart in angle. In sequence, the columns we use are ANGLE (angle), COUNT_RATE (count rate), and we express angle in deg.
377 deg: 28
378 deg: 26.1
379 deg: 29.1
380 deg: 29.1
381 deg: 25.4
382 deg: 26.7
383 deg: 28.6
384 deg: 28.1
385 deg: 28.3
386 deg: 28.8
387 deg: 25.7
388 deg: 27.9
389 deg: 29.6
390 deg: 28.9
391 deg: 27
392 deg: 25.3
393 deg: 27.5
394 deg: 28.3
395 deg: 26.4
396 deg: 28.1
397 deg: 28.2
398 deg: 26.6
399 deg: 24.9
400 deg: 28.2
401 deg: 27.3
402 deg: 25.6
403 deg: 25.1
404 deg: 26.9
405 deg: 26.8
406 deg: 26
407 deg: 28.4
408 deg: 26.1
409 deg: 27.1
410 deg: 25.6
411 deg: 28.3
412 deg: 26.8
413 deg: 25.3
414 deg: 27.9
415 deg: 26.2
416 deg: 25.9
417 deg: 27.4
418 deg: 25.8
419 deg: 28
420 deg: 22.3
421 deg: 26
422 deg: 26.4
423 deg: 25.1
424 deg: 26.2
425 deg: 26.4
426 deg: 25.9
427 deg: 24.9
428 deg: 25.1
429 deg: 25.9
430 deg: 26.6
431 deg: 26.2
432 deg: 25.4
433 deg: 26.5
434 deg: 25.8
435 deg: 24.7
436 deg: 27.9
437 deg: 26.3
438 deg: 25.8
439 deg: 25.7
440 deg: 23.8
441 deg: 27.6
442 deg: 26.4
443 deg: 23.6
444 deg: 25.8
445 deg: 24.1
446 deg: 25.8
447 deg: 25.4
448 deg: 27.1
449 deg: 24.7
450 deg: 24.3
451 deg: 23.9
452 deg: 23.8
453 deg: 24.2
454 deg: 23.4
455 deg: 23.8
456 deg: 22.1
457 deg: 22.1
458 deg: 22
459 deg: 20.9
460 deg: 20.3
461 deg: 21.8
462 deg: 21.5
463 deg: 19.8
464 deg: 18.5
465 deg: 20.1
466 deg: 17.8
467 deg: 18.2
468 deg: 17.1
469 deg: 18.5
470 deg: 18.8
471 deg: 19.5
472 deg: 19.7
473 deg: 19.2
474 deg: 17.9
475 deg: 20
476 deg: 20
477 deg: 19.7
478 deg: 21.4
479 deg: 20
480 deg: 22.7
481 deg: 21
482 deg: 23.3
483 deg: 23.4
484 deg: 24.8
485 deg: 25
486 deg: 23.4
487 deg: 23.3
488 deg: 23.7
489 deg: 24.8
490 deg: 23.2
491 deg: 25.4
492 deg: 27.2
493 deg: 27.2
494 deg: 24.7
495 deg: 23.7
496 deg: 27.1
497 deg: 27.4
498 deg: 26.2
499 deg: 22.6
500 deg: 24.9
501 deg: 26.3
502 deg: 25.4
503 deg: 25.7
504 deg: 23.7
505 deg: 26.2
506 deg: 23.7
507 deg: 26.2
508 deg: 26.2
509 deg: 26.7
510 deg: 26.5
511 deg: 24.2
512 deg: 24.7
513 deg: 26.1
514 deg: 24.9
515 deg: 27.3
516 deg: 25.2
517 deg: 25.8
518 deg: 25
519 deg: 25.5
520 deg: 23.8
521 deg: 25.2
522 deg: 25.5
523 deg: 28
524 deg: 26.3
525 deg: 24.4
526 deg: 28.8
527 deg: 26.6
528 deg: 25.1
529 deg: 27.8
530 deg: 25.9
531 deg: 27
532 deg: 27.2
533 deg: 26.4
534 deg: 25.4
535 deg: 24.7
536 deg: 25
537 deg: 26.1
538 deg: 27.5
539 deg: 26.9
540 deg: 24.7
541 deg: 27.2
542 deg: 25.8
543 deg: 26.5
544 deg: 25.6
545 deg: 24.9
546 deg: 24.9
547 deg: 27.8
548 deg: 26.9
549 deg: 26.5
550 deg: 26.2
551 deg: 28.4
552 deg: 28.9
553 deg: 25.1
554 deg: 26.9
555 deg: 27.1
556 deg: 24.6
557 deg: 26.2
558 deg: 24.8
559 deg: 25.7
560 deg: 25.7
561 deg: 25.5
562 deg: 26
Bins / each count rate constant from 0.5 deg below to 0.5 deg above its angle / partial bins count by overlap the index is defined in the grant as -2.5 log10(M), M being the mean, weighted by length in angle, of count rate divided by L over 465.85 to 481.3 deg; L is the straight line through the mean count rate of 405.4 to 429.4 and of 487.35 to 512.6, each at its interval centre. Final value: 0.30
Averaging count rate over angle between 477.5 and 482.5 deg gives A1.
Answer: 21.7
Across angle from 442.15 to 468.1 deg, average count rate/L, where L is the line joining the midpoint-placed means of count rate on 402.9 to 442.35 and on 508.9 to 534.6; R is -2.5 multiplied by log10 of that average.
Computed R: 0.16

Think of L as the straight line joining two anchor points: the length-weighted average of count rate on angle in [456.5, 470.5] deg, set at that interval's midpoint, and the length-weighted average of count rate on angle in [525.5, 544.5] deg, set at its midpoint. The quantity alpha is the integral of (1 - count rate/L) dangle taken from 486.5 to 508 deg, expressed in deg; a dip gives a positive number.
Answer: -2.17 deg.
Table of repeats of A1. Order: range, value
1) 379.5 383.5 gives 27.4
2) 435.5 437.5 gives 27.1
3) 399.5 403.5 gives 26.6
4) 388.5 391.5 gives 28.5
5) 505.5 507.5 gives 24.9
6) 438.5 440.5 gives 24.8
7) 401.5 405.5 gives 26.1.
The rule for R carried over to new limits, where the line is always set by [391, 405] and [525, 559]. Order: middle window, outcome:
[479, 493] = 0.112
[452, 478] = 0.289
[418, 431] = 0.040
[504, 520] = 0.038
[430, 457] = 0.064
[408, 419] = 0.003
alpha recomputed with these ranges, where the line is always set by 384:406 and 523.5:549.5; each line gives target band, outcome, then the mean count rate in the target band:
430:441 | 0.4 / 25.9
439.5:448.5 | 0.5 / 25.5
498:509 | 0.5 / 25.2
